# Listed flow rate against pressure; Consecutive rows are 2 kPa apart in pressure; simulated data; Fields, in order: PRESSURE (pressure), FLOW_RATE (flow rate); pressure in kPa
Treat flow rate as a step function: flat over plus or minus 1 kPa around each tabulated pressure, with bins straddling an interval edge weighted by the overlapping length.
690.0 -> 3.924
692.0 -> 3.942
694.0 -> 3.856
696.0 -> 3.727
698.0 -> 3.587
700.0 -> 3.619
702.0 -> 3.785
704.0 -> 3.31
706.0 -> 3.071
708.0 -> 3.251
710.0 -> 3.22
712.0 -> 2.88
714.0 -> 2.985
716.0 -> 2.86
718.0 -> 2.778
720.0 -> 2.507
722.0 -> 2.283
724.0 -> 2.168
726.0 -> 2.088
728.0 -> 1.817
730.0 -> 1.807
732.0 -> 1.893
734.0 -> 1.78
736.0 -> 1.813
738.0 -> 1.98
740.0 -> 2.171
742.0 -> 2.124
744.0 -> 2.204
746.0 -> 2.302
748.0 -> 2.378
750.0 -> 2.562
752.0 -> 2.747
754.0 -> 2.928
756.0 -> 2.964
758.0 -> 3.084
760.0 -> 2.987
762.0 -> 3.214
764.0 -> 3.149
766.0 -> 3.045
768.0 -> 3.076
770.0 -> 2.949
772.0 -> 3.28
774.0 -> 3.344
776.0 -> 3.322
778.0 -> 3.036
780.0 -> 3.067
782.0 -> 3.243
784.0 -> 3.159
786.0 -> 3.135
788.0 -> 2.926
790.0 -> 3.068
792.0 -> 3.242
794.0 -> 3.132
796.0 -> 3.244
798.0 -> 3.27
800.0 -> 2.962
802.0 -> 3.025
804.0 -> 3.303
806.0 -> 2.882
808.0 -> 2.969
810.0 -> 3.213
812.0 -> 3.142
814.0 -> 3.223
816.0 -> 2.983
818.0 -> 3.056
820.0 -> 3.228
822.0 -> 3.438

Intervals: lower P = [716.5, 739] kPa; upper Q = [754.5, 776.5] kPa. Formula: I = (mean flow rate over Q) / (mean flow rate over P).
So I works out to 1.5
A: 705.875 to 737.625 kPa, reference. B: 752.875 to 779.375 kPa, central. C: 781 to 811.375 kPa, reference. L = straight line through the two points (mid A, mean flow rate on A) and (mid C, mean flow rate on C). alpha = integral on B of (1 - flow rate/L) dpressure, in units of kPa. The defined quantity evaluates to -2.5 kPa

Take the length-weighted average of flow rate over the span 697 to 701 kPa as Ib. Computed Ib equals 3.6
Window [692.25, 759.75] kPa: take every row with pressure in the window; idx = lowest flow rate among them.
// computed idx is 1.78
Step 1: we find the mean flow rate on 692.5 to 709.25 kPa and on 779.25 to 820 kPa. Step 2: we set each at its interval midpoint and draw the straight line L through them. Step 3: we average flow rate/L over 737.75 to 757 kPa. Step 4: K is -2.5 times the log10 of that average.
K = 0.33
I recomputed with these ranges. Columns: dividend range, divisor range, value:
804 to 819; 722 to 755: 1.42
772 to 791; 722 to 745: 1.58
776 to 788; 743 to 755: 1.24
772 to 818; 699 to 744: 1.23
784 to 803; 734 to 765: 1.22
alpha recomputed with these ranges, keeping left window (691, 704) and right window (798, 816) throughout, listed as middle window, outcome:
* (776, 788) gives 0.41 kPa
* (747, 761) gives 2.42 kPa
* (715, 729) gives 4.79 kPa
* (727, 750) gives 9.47 kPa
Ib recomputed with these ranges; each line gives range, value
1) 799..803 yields 2.99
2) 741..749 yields 2.25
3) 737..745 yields 2.12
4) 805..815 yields 3.09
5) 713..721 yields 2.78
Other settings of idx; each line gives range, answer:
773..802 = 2.926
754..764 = 2.928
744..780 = 2.204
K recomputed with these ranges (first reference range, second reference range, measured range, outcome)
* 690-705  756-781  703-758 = 0.35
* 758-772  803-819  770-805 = -0.02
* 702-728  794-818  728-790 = 0.09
